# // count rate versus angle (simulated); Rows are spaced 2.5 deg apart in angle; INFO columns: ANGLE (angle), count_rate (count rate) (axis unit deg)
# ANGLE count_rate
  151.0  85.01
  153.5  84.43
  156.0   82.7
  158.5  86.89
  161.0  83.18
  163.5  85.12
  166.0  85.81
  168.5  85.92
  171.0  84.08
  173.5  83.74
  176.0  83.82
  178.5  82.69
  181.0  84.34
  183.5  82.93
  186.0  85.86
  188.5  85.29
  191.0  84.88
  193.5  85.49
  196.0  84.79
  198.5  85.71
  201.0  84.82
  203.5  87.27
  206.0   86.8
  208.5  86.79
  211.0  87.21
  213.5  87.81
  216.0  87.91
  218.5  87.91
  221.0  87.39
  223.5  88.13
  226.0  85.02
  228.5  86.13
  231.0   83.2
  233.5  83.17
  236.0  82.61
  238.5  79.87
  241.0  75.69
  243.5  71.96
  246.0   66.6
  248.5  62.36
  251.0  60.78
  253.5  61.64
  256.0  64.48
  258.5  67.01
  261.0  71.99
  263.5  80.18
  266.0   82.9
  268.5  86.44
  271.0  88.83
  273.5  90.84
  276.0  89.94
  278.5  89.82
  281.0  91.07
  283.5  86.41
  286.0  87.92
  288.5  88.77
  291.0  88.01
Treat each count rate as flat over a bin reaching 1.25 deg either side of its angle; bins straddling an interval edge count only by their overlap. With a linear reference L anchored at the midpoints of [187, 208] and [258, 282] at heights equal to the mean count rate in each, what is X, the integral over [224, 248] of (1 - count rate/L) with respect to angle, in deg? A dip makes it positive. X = 1.66 deg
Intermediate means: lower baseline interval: 85.7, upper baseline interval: 84.4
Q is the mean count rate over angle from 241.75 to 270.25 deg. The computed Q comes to 71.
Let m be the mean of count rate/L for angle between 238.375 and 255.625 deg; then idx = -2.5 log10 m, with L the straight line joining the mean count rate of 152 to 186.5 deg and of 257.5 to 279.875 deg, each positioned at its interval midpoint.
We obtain 0.23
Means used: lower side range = 84.4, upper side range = 83.3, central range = 67.5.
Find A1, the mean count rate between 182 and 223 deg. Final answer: 86.2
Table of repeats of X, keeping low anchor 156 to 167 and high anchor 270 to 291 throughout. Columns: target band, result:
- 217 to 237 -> 0.4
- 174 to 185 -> 0.3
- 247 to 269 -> 4.5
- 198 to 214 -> 0.0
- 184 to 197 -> 0.1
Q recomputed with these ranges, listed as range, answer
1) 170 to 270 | 81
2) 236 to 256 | 69.1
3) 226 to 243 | 81.6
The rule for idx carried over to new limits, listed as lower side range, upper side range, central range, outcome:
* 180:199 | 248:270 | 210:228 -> -0.11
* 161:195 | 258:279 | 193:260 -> 0.05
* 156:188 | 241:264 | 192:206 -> -0.09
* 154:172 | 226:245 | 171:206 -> -0.02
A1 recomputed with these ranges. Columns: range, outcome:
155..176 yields 84.7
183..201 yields 85.1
